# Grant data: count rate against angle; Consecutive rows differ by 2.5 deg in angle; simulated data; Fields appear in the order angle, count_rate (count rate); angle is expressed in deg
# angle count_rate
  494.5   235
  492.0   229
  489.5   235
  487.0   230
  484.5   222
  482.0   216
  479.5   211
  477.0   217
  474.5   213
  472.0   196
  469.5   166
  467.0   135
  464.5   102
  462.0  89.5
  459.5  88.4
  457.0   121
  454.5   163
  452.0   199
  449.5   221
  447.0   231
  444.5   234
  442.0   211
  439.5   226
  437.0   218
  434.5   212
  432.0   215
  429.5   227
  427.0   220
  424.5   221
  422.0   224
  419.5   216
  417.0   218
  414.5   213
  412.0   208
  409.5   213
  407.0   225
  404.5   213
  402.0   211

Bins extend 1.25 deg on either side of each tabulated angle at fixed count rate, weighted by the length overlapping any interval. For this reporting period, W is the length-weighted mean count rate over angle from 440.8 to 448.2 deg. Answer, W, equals 225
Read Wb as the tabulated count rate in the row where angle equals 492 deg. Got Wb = 229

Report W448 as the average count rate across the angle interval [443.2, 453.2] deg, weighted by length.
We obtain 221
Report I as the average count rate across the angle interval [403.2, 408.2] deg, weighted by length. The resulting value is 219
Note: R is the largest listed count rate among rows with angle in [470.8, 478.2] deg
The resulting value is 217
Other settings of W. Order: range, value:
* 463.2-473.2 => 149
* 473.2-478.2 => 215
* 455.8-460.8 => 104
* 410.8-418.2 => 213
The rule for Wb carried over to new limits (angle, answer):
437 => 218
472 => 196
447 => 231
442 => 211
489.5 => 235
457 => 121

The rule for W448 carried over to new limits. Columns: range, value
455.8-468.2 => 107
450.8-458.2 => 161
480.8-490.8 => 226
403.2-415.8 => 214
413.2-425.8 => 218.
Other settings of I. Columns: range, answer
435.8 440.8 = 222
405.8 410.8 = 219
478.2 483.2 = 214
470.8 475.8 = 205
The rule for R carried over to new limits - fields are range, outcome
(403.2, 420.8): 225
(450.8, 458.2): 199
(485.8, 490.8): 235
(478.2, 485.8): 222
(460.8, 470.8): 166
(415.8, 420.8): 218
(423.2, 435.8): 227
